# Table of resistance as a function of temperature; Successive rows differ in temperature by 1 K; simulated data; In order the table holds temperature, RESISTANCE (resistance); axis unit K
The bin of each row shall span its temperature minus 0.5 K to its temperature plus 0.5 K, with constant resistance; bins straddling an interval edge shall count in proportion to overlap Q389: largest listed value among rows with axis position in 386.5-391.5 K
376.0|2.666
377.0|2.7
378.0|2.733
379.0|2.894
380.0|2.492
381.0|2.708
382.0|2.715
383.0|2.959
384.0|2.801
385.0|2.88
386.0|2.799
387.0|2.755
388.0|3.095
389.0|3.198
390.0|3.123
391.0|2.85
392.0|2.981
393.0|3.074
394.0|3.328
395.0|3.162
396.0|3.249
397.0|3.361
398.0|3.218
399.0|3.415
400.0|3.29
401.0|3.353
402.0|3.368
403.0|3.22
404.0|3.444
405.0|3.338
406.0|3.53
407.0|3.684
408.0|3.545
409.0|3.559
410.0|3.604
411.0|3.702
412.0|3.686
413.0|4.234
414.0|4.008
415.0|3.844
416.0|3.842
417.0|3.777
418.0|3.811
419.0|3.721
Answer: 3.198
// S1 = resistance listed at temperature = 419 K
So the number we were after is 3.721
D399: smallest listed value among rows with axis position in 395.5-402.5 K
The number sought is 3.218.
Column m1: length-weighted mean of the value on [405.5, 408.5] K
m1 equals 3.59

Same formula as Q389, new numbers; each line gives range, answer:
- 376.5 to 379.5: 2.894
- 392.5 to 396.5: 3.328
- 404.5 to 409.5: 3.684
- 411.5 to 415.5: 4.234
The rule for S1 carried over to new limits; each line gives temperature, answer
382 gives 2.715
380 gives 2.492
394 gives 3.328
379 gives 2.894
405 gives 3.338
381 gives 2.708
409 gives 3.559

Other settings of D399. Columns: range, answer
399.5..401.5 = 3.29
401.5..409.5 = 3.22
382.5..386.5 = 2.799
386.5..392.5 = 2.755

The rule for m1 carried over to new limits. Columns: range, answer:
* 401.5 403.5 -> 3.29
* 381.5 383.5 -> 2.84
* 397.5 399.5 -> 3.32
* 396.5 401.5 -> 3.33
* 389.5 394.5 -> 3.07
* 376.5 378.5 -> 2.72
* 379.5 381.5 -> 2.6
